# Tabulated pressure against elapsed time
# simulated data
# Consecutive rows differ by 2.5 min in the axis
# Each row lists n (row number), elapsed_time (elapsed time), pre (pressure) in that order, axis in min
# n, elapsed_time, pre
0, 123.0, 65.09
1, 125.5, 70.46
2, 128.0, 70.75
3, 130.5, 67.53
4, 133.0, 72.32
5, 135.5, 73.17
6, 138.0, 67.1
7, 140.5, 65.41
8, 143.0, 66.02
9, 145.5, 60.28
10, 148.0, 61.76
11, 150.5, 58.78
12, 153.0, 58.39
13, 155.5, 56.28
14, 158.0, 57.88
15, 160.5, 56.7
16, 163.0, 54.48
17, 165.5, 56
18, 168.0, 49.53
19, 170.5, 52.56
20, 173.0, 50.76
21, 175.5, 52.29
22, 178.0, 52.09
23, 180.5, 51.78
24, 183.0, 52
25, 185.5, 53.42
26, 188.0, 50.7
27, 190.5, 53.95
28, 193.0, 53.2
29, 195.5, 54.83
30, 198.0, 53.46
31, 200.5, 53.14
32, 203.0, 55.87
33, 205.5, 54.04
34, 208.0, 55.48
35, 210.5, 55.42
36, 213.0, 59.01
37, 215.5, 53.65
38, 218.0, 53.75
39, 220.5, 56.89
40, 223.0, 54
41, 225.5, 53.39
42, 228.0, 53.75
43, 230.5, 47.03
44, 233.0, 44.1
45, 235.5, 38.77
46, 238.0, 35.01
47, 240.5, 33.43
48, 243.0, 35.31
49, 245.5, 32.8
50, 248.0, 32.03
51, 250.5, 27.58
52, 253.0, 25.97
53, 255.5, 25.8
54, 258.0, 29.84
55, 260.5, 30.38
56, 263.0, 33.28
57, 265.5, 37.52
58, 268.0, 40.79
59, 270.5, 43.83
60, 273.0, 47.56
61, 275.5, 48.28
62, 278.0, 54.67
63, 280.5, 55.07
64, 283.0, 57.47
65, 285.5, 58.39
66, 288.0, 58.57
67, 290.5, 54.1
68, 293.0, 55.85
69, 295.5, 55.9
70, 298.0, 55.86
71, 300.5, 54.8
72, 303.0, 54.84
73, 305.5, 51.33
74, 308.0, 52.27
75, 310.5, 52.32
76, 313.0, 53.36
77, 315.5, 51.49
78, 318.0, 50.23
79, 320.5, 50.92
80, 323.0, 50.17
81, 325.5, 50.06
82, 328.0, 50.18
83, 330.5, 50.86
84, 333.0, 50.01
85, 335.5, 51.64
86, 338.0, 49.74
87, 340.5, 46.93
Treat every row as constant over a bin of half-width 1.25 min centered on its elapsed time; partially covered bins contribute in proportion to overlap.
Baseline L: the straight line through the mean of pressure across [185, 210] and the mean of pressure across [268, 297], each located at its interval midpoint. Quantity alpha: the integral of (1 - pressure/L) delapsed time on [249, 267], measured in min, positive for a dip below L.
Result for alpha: 7.8 min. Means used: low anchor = 53.9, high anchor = 53.1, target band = 30.2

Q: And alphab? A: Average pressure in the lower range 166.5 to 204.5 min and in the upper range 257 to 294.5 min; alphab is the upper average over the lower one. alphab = 0.9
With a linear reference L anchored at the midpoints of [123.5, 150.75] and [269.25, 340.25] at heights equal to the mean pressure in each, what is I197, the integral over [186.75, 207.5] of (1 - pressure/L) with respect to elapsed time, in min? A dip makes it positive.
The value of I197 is 2.7 min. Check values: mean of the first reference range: 66.9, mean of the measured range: 53.7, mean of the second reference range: 52.4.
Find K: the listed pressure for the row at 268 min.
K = 40.79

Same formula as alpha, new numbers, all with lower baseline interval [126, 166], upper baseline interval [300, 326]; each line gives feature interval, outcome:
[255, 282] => 6.7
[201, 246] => 7.1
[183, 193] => 1.2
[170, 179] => 1.4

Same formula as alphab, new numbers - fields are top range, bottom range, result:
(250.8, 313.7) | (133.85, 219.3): 0.84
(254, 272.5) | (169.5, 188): 0.67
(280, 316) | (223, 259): 1.47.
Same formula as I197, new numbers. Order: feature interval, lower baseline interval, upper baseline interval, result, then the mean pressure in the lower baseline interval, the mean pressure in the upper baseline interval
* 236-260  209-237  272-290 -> 9.9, 51.7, 54.4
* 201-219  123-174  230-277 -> -3.3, 61.5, 36.2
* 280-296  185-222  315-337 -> -1.5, 54.5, 50.6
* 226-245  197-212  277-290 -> 4.9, 54.7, 56.7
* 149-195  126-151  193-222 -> 5.3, 66.7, 55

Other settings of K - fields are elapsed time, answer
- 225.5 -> 53.39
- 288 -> 58.57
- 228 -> 53.75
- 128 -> 70.75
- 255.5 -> 25.8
